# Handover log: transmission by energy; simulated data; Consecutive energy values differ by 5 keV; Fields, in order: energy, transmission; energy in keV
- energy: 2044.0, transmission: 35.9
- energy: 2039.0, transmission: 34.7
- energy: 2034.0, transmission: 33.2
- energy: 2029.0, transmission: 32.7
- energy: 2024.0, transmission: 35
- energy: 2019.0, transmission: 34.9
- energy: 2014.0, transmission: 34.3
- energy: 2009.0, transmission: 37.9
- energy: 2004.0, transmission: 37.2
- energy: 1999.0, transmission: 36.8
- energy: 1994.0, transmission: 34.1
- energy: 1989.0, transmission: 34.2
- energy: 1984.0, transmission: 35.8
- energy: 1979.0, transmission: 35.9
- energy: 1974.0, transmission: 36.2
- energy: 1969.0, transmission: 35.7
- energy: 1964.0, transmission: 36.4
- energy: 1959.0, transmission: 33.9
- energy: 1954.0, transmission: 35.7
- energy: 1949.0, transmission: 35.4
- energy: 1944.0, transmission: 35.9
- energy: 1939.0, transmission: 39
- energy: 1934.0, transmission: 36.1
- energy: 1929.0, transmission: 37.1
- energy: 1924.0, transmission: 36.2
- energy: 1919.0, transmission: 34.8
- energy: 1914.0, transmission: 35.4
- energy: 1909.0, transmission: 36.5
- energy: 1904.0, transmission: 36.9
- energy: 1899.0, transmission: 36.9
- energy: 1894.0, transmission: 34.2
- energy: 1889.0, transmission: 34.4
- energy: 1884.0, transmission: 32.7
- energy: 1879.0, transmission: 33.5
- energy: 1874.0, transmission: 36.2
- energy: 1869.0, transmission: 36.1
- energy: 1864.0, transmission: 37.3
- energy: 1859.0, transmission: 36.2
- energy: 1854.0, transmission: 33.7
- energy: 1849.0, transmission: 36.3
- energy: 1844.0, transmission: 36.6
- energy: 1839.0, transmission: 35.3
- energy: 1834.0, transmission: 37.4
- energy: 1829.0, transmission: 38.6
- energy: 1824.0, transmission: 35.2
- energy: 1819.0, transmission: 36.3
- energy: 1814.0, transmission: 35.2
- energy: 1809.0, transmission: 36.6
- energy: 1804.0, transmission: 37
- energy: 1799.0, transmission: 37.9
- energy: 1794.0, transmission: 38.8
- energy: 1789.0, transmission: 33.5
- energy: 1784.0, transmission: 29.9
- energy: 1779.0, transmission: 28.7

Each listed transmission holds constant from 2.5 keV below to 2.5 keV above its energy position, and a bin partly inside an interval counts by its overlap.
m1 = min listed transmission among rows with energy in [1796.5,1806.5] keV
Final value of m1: 37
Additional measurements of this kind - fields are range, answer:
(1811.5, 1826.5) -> 35.2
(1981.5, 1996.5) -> 34.1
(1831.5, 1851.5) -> 35.3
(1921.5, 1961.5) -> 33.9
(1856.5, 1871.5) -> 36.1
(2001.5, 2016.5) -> 34.3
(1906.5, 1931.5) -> 34.8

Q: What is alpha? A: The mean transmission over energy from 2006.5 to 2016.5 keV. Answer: 36.1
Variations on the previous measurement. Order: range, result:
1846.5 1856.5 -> 35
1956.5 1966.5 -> 35.1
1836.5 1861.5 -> 35.6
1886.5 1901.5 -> 35.2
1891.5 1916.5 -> 36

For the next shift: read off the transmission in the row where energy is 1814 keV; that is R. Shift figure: 35.2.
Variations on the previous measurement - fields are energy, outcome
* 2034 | 33.2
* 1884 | 32.7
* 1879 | 33.5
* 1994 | 34.1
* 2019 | 34.9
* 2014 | 34.3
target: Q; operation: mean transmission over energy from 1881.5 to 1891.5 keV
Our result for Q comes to 33.5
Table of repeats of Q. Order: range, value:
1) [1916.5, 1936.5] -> 36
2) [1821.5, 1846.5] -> 36.6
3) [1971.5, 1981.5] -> 36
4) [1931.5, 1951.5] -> 36.6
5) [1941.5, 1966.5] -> 35.5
